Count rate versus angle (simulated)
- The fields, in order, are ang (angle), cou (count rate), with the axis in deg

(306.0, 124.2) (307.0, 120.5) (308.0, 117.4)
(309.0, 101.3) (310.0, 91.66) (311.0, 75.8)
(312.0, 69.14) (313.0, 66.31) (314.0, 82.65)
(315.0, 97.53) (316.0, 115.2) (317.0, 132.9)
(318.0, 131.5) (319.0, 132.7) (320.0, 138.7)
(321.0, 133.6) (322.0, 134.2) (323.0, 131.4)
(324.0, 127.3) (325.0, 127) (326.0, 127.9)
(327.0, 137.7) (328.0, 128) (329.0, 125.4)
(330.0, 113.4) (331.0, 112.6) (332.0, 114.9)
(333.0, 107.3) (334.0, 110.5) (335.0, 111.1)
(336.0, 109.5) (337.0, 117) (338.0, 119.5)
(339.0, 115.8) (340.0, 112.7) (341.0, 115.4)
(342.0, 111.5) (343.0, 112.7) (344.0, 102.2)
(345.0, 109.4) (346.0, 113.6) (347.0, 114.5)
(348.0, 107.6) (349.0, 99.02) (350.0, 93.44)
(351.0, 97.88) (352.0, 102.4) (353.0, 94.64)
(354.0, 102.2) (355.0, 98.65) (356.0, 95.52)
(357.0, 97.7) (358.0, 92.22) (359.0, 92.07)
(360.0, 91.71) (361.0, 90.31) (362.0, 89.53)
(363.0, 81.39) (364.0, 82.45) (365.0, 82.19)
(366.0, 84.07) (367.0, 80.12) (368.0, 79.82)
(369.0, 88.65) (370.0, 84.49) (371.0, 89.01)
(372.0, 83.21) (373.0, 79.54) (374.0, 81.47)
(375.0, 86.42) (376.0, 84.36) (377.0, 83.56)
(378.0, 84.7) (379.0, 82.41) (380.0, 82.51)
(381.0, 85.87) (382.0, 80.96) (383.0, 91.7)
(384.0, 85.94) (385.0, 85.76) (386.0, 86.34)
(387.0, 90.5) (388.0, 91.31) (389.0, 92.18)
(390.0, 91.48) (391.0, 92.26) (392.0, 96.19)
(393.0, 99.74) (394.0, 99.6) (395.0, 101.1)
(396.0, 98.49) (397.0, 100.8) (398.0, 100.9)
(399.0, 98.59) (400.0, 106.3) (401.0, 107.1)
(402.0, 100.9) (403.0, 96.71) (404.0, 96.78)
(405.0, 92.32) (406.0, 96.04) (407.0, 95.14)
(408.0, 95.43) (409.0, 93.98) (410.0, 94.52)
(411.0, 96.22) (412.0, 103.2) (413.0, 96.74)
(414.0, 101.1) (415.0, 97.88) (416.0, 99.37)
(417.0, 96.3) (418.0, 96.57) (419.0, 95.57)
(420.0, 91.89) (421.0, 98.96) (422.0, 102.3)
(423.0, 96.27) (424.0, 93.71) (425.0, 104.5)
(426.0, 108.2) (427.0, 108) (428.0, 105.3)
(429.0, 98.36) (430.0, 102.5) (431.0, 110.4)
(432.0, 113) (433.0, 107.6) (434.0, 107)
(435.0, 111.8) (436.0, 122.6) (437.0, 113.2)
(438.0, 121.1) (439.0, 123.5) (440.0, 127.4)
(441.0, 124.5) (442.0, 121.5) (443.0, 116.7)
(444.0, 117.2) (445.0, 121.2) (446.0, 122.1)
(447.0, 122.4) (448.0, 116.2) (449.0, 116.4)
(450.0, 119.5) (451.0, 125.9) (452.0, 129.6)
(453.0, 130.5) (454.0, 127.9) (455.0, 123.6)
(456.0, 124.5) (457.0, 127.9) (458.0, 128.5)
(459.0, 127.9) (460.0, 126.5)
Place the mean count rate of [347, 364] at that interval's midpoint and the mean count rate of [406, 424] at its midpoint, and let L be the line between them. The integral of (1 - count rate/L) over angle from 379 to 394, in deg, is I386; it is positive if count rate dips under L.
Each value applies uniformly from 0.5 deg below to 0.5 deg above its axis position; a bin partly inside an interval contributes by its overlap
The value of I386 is 1.1 deg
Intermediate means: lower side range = 95.6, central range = 89.6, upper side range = 97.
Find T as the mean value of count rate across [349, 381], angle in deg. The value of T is 88.5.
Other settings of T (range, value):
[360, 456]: 100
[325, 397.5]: 98.2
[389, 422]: 97.7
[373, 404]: 92.1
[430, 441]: 116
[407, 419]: 97.2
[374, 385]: 84.7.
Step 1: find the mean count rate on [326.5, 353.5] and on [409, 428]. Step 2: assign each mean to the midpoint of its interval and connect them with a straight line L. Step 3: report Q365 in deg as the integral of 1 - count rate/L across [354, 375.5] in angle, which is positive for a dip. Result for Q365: 4.0 deg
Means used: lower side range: 111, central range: 87.5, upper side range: 99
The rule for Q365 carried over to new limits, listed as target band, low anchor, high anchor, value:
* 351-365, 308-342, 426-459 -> 2.7 deg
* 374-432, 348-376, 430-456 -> 5.1 deg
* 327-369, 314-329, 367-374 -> 0.2 deg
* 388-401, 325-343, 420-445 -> 1.7 deg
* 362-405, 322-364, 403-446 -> 6.8 deg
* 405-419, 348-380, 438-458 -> 1.5 deg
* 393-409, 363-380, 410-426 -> -1.1 deg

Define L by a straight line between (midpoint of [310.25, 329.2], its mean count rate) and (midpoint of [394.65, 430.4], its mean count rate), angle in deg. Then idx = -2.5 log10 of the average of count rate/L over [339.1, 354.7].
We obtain 0.05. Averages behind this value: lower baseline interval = 116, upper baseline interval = 99.1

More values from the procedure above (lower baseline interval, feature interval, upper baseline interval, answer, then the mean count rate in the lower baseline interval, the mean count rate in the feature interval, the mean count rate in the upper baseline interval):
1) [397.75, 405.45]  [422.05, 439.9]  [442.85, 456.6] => 0.049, 100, 109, 123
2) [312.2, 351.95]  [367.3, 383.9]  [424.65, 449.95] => 0.334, 115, 84.3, 115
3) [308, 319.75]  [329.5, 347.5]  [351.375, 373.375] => -0.181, 101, 112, 89.3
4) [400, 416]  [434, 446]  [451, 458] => -0.013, 97.9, 120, 127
